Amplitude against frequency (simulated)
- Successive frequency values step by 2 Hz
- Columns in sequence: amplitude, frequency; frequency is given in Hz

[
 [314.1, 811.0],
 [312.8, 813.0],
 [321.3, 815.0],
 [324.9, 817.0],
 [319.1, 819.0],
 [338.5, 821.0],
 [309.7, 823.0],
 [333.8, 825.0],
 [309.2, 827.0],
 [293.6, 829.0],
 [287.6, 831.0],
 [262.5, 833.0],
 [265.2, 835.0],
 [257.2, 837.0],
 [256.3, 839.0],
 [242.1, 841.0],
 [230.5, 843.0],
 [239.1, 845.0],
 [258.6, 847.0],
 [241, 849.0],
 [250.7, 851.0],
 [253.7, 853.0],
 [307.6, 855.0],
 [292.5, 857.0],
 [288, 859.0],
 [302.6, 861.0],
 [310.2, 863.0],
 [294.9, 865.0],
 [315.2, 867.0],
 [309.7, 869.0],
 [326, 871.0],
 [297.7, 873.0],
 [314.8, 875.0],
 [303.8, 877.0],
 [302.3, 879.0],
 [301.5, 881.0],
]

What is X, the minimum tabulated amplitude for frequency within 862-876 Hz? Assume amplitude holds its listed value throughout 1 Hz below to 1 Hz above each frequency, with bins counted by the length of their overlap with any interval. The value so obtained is 294.9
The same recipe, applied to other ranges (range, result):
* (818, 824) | 309.7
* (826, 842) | 242.1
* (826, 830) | 293.6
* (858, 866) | 288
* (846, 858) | 241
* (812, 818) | 312.8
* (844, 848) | 239.1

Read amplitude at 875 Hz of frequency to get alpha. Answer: 314.8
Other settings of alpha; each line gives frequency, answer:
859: 288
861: 302.6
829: 293.6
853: 253.7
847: 258.6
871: 326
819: 319.1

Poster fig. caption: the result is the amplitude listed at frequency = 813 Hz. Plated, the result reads 312.8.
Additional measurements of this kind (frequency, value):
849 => 241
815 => 321.3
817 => 324.9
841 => 242.1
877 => 303.8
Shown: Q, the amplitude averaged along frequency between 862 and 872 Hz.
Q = 311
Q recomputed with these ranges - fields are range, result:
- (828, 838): 273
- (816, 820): 322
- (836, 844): 247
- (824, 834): 297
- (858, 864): 300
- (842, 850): 242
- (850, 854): 252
